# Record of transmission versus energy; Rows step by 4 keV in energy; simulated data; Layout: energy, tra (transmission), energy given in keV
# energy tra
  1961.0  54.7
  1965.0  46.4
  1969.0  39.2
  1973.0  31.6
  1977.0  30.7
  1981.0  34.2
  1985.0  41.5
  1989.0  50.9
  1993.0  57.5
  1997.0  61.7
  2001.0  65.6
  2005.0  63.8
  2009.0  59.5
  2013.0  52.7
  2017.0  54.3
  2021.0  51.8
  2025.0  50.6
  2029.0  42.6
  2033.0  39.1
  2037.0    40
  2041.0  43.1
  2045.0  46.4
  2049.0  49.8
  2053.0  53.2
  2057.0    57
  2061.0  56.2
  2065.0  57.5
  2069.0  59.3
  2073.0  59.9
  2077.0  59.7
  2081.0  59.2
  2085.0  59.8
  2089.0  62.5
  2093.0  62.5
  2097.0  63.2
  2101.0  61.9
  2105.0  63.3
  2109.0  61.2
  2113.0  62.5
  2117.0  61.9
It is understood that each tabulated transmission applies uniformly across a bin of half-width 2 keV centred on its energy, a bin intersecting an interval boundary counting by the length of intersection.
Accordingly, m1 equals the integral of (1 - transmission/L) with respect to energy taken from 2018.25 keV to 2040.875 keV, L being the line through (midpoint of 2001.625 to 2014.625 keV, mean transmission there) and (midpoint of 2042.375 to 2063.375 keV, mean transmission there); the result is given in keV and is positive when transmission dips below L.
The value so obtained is 4.5 keV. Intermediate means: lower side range 59.6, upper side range 52.3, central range 45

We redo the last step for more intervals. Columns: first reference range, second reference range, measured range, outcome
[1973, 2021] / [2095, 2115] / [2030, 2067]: 5.0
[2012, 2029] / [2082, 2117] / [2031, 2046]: 3.3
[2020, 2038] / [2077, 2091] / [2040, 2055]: 0.5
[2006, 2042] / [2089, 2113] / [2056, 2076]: -0.7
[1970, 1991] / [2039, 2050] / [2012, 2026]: -3.2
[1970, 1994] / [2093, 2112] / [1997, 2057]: -4.3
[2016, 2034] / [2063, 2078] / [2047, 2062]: 0.3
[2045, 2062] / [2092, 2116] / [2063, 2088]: -1.0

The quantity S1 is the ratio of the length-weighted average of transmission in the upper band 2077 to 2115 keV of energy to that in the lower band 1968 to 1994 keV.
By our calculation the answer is 1.5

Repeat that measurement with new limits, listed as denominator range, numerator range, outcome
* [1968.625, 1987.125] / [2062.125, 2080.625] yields 1.67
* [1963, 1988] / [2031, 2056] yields 1.21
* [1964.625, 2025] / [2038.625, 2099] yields 1.14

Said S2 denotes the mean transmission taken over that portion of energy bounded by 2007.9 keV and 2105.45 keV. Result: 54.4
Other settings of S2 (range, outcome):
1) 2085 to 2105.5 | 62.4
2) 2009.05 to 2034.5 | 49.5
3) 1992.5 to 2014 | 60.7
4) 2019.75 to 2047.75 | 44.7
